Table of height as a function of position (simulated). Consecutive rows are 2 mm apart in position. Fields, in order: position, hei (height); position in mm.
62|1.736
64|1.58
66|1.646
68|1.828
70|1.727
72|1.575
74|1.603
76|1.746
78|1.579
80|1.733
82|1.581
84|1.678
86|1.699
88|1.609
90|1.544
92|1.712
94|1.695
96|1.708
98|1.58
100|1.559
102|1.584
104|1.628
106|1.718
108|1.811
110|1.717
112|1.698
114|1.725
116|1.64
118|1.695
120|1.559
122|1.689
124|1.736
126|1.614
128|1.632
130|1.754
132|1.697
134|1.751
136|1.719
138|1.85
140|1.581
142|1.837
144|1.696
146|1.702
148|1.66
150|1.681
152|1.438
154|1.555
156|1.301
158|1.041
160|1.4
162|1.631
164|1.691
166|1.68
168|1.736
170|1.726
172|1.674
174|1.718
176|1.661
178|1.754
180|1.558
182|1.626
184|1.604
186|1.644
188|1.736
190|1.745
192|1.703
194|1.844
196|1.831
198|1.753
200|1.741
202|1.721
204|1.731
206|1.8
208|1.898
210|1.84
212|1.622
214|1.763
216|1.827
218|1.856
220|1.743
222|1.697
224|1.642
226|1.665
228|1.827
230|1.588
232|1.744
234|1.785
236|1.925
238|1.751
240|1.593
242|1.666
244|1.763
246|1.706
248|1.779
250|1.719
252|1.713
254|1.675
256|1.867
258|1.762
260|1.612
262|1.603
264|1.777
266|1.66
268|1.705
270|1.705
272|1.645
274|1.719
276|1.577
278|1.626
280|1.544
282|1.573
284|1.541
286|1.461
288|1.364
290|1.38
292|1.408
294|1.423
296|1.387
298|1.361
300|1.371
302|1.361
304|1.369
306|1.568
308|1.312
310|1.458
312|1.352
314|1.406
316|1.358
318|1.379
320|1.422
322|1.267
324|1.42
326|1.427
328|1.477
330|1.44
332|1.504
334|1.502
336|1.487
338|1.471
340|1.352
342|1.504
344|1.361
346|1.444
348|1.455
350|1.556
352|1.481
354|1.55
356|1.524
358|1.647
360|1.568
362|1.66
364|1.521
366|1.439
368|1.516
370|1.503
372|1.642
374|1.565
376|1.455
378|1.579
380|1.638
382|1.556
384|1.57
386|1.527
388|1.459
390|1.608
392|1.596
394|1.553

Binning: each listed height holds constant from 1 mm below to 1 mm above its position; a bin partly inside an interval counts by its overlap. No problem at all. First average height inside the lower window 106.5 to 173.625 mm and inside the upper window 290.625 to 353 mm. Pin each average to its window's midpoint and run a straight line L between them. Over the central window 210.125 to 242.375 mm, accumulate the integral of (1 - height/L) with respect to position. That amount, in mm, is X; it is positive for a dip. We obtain -4.1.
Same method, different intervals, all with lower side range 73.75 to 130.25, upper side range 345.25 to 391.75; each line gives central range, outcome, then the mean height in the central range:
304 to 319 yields 1.6 mm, 1.4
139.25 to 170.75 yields 1.1 mm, 1.58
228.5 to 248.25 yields -1.6 mm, 1.73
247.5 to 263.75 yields -1.3 mm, 1.72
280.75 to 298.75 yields 1.6 mm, 1.44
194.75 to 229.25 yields -3.2 mm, 1.76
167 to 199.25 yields -1.6 mm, 1.71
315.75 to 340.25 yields 2.1 mm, 1.43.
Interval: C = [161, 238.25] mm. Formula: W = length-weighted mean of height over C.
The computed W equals 1.73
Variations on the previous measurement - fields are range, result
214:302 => 1.64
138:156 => 1.64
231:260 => 1.74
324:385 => 1.51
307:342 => 1.42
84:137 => 1.67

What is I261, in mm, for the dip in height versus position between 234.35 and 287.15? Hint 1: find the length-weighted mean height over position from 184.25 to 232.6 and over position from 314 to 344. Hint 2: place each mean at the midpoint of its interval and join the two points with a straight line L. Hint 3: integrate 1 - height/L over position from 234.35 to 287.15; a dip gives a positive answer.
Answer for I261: -2.36 mm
